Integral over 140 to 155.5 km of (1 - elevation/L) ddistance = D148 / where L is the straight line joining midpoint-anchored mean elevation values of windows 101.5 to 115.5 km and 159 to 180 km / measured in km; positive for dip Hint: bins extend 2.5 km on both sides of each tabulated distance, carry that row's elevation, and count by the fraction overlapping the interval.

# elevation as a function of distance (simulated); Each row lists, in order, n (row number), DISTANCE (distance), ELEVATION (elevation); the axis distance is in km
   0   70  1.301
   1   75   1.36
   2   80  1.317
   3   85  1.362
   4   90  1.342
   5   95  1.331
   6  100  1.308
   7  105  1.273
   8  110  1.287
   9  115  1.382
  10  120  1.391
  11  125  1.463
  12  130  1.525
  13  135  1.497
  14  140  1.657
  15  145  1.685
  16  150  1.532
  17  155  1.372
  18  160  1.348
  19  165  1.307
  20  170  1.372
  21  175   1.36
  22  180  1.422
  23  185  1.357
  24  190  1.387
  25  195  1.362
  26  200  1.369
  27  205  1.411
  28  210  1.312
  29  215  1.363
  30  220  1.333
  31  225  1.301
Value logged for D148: -2.71 km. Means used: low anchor 1.3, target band 1.57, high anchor 1.36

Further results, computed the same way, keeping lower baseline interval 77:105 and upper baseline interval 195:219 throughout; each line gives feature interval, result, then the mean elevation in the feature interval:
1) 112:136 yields -1.9 km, 1.45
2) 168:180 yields -0.2 km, 1.38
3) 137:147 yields -2.4 km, 1.66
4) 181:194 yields -0.2 km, 1.38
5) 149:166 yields -0.5 km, 1.38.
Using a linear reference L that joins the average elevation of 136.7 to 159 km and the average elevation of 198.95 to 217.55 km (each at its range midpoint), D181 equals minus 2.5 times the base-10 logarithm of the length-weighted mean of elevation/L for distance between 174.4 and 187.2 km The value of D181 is 0.05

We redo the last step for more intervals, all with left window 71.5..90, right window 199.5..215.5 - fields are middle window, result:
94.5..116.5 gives 0.03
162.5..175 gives 0.01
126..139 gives -0.13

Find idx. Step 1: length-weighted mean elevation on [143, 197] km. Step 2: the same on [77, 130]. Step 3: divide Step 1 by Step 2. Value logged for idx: 1.04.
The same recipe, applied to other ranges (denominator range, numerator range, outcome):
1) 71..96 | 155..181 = 1.01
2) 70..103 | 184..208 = 1.03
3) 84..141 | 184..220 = 0.98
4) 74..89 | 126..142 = 1.15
